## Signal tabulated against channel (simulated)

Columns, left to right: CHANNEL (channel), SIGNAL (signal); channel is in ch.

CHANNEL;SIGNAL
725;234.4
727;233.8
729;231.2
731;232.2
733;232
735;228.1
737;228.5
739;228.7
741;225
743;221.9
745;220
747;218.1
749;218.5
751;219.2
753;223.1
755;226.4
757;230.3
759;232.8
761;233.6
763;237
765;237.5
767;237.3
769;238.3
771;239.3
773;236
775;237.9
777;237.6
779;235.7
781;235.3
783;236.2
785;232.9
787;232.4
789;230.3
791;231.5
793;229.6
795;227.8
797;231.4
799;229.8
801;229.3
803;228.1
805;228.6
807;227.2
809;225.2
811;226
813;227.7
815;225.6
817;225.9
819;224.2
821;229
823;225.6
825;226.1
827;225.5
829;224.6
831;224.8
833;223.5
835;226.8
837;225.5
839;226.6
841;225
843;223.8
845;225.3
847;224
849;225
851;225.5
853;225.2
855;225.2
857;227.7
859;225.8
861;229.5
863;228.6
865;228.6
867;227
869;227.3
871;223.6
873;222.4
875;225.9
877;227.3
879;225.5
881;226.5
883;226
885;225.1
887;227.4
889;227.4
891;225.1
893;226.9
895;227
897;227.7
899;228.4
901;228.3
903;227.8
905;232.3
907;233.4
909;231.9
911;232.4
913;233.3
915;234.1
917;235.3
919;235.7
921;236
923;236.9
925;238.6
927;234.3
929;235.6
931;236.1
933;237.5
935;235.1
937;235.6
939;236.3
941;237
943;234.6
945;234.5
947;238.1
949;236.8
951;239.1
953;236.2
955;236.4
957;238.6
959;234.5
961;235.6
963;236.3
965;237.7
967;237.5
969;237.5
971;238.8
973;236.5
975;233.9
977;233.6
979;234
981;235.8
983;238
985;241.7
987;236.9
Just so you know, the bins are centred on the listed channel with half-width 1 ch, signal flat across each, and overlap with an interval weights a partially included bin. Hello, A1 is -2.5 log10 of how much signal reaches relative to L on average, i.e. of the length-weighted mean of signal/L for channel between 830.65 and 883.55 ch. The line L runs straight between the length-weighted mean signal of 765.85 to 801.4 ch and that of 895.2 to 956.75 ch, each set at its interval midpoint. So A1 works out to 0.04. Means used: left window 234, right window 234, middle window 226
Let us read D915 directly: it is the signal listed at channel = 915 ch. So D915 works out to 234.1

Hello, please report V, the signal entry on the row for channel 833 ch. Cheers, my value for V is 223.5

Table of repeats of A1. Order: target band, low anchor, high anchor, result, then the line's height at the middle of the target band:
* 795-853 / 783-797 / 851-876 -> 0.01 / 229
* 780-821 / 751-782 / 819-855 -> 0.00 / 230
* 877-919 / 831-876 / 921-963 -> 0.01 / 231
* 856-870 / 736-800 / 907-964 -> 0.03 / 234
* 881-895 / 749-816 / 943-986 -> 0.04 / 234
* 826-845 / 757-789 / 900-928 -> 0.05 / 235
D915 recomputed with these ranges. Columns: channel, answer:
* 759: 232.8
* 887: 227.4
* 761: 233.6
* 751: 219.2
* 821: 229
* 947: 238.1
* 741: 225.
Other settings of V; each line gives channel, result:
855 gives 225.2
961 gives 235.6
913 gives 233.3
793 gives 229.6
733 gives 232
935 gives 235.1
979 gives 234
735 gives 228.1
